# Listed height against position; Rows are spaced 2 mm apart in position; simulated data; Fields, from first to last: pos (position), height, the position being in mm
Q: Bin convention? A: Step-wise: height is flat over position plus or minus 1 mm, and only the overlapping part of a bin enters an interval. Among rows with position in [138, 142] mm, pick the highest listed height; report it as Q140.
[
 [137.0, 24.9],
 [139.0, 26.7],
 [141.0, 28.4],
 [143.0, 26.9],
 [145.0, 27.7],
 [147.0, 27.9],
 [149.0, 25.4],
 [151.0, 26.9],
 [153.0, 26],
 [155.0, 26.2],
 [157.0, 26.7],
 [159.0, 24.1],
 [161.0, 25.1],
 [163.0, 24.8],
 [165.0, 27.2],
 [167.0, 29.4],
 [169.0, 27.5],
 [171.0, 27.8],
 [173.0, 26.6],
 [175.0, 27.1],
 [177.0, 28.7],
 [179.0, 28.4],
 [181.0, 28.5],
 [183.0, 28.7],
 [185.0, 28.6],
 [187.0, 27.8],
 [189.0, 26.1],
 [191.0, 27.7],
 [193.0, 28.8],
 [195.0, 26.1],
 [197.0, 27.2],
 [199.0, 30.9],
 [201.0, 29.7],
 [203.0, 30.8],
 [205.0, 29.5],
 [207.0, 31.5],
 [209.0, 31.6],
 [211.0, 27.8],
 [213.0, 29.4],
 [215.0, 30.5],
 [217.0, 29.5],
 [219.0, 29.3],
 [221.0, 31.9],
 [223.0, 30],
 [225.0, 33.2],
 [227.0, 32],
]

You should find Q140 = 28.4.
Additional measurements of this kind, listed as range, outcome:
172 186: 28.7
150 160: 26.9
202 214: 31.6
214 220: 30.5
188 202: 30.9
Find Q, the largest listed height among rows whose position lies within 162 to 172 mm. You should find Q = 29.4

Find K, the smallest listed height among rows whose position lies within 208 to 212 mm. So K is 27.8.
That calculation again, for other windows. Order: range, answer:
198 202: 29.7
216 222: 29.3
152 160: 24.1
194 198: 26.1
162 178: 24.8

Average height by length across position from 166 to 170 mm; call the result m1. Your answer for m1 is 28.4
